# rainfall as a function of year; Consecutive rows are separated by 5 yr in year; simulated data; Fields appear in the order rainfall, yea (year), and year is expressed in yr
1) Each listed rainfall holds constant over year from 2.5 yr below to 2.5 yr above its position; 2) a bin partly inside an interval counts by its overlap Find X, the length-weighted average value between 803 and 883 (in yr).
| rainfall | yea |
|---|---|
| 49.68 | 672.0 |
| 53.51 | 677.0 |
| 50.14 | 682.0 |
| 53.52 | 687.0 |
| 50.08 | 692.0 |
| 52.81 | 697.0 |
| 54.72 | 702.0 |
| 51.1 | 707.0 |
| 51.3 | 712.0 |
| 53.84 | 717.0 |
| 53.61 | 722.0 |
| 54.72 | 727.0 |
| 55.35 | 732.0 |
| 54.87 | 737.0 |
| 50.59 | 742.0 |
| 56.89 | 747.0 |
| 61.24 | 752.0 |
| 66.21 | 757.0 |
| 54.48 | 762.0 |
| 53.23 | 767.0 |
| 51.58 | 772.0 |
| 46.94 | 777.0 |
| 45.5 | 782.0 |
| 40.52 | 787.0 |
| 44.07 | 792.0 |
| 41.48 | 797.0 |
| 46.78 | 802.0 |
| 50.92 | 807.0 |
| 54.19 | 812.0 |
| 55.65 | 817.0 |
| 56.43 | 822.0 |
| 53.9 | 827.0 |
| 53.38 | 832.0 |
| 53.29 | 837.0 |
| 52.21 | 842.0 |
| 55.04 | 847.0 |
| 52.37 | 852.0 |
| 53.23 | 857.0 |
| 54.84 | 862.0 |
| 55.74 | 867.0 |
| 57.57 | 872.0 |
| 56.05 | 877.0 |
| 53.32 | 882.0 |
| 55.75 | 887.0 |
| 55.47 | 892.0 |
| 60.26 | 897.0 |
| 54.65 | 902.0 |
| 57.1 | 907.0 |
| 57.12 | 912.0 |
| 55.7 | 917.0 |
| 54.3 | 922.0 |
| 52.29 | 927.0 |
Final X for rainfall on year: 54.1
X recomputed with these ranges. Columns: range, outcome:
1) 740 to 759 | 58.8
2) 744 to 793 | 52.3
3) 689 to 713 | 52.1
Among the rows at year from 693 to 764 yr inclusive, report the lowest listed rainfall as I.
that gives 50.59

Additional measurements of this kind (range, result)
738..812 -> 40.52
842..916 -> 52.21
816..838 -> 53.29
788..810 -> 41.48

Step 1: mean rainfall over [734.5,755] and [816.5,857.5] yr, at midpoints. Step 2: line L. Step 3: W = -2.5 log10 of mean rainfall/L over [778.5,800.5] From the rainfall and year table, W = 0.262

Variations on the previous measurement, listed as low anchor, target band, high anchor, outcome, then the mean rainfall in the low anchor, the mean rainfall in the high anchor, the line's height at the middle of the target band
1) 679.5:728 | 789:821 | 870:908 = 0.12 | 52.5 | 56.2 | 54.5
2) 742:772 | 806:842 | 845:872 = 0.03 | 57.2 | 54.5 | 55.4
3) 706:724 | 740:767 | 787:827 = -0.13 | 52.5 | 49.6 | 51.3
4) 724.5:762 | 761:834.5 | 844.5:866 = 0.12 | 56.9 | 54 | 55.5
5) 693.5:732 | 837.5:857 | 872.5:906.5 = 0.04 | 53.2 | 56.1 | 55.4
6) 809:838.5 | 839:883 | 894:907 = 0.03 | 54.5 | 57.3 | 55.8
